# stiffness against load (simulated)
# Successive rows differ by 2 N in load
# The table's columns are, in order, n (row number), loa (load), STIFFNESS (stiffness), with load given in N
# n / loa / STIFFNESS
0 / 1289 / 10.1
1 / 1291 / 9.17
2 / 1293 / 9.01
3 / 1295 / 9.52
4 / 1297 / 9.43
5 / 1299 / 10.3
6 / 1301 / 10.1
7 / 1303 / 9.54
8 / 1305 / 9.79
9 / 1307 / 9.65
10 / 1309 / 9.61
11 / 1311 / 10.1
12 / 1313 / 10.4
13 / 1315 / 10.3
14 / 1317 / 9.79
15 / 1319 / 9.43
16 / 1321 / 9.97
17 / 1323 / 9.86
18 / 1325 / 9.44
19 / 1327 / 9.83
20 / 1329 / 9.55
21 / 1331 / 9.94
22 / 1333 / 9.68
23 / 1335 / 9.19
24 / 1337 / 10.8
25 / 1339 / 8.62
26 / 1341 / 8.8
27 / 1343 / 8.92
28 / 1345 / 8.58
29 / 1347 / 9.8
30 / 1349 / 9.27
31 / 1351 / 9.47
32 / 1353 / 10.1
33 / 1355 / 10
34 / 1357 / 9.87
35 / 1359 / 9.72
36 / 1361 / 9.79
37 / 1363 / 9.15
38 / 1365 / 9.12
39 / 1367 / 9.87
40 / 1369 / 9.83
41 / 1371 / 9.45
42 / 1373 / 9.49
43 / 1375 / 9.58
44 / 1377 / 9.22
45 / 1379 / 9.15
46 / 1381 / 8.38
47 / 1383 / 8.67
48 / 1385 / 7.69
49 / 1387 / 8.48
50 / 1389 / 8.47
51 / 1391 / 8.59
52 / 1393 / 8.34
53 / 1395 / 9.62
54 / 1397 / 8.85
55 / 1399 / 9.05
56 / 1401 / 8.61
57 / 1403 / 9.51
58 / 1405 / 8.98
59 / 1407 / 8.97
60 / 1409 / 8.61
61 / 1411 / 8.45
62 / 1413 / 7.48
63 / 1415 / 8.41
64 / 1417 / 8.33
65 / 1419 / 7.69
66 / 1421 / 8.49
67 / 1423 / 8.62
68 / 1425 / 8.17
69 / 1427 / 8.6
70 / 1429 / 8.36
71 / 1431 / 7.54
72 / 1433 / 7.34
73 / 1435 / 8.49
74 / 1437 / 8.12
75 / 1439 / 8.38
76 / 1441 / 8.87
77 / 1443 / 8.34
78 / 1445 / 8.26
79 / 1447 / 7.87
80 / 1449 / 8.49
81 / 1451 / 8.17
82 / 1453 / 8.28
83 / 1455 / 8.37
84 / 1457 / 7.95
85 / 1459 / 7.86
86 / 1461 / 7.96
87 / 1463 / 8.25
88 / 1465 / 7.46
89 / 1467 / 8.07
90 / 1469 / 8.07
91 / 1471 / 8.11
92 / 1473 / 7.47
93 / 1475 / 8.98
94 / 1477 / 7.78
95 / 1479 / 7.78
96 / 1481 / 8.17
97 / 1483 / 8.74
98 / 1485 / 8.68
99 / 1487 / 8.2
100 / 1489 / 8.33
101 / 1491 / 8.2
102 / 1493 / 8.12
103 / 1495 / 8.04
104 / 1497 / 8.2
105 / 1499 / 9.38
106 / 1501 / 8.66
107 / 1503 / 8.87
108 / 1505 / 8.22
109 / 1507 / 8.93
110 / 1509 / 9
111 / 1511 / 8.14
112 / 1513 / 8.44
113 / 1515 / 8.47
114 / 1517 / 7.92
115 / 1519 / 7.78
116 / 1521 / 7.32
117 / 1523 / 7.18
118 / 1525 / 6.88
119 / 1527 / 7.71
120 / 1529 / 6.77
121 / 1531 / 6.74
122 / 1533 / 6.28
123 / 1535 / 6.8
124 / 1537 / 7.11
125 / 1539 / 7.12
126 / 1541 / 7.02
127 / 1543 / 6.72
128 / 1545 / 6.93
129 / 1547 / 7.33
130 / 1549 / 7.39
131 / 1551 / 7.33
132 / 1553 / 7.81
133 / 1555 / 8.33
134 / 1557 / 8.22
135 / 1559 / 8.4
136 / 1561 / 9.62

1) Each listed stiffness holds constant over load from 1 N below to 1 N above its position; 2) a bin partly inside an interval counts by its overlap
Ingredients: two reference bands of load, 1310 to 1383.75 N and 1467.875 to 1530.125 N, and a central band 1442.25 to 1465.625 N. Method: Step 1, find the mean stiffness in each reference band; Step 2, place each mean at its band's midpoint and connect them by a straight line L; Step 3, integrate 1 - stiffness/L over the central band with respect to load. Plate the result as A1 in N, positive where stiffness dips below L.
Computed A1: 1.2 N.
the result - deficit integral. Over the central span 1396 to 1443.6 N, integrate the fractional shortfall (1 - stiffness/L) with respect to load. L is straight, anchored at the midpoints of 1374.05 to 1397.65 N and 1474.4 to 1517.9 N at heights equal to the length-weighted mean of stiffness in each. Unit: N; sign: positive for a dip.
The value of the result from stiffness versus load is 1.2 N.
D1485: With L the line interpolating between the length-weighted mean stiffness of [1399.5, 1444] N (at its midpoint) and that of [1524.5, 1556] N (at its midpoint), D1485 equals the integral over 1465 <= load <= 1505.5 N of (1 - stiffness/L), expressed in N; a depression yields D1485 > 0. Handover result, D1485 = -3.0 N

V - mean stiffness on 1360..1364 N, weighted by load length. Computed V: 9.47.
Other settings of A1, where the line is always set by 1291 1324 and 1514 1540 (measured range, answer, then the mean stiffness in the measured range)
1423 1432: 0.2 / 8.22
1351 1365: -0.8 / 9.7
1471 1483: -0.4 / 8.1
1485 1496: -0.8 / 8.22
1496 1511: -2.4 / 8.71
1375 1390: 0.4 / 8.65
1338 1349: 0.5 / 8.97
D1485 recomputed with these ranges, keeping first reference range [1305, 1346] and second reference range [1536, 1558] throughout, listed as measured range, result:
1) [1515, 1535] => 1.0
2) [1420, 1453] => 1.0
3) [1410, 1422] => 0.8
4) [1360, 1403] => 0.2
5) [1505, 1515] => -1.0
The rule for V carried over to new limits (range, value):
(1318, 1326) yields 9.67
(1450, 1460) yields 8.13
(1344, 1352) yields 9.28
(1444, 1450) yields 8.21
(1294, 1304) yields 9.78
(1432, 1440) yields 8.08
